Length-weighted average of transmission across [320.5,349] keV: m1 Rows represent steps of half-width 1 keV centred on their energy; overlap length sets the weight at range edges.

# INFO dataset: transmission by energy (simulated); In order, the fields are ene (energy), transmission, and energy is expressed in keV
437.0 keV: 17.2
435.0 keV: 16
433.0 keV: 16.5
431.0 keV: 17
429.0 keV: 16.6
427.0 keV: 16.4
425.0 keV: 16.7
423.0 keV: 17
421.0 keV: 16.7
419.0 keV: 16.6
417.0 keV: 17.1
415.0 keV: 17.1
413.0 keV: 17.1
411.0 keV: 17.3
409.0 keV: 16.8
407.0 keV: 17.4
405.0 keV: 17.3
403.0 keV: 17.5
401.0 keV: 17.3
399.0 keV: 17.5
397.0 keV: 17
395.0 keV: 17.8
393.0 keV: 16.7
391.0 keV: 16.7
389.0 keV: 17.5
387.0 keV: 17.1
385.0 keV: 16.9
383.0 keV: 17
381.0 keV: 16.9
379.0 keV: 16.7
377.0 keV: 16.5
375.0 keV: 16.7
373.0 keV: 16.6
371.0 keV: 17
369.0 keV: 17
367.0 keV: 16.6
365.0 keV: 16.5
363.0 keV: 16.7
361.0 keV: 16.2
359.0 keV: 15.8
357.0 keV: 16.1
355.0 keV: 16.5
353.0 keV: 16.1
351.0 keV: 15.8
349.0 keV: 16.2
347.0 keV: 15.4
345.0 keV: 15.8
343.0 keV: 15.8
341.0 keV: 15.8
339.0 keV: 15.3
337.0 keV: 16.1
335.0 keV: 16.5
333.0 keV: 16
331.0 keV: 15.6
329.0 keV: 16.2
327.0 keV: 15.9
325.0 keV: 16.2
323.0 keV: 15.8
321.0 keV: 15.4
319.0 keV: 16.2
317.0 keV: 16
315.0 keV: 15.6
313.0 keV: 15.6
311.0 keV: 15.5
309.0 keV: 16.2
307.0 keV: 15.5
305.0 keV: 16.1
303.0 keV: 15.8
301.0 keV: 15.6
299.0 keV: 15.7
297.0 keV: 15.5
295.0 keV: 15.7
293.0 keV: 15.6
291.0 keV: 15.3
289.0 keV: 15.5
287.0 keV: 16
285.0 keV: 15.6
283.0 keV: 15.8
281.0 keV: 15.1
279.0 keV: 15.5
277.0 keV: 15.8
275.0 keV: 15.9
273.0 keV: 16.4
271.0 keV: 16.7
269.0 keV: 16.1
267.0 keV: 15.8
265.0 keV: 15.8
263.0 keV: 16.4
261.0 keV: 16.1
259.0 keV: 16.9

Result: 15.9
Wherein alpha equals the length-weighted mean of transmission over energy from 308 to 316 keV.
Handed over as 15.7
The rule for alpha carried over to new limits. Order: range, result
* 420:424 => 16.9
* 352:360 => 16.1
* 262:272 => 16.2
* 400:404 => 17.4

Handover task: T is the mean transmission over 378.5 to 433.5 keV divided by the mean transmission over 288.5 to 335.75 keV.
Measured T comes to 1.1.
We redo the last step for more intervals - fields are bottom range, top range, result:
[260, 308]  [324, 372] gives 1.02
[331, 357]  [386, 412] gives 1.08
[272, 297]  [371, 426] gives 1.09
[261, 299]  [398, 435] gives 1.07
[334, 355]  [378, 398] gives 1.07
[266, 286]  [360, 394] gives 1.06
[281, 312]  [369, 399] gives 1.08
